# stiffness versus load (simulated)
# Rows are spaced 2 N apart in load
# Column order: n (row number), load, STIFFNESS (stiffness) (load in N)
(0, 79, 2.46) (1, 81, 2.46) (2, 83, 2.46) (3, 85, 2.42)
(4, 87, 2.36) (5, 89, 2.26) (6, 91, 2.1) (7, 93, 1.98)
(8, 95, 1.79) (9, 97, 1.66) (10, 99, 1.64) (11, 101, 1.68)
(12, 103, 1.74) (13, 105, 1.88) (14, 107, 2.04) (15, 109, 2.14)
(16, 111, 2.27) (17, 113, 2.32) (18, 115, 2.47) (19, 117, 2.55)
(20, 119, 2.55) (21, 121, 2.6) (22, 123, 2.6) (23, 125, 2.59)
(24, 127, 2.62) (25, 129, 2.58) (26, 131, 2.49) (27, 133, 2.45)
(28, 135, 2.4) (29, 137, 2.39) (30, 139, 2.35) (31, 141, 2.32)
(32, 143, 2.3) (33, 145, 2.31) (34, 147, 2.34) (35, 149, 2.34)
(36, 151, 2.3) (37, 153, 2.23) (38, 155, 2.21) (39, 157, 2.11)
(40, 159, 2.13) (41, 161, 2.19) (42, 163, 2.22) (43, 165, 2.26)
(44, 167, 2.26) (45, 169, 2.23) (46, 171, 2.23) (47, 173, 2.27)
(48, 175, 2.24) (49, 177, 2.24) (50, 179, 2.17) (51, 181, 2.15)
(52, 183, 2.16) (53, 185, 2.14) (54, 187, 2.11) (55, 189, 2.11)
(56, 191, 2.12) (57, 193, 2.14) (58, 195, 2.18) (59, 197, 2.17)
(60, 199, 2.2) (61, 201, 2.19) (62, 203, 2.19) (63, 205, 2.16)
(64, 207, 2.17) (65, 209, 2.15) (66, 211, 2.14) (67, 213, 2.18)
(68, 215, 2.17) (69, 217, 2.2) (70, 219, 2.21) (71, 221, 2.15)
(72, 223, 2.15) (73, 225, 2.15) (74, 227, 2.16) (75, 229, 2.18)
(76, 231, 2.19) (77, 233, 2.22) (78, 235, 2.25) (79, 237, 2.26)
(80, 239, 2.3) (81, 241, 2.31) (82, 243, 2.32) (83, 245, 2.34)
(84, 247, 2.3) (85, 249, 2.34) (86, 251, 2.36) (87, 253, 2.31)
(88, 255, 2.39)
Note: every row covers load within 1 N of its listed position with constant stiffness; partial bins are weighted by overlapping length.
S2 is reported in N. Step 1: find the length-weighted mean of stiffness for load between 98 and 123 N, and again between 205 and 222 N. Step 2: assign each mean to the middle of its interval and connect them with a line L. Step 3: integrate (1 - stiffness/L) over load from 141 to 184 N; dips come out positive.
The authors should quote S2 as -1.2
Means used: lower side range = 2.17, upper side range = 2.17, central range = 2.23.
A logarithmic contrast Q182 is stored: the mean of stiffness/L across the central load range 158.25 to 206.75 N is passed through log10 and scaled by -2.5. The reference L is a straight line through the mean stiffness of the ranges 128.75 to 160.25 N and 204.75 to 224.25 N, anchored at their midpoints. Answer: 0.03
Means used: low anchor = 2.32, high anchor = 2.17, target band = 2.19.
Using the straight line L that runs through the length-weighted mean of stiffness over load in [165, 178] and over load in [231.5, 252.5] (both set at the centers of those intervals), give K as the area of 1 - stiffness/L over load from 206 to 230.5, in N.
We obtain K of 1.2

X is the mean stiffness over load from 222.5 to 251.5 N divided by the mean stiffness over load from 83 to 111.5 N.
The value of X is 1.12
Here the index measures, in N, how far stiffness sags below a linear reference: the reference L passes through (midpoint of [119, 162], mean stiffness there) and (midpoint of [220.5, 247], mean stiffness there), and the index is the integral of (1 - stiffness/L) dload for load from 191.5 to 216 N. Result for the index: 1.2 N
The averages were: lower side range 2.38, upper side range 2.23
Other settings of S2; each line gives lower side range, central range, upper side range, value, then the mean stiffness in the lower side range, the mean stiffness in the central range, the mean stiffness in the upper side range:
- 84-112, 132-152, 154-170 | -2.0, 2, 2.35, 2.2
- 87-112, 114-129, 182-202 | -4.3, 1.95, 2.57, 2.15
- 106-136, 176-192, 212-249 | 1.2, 2.44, 2.15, 2.23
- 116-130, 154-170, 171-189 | 0.7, 2.58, 2.2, 2.18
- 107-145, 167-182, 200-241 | 0.6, 2.43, 2.22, 2.19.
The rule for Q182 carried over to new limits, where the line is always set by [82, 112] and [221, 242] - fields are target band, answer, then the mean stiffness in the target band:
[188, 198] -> 0.008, 2.14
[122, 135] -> -0.223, 2.54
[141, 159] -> -0.081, 2.26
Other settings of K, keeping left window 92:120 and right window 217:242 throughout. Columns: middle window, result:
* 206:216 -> 0.11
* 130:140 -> -1.57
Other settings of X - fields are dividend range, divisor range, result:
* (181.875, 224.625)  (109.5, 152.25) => 0.89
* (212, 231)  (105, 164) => 0.92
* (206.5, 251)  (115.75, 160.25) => 0.93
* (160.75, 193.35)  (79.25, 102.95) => 1.06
